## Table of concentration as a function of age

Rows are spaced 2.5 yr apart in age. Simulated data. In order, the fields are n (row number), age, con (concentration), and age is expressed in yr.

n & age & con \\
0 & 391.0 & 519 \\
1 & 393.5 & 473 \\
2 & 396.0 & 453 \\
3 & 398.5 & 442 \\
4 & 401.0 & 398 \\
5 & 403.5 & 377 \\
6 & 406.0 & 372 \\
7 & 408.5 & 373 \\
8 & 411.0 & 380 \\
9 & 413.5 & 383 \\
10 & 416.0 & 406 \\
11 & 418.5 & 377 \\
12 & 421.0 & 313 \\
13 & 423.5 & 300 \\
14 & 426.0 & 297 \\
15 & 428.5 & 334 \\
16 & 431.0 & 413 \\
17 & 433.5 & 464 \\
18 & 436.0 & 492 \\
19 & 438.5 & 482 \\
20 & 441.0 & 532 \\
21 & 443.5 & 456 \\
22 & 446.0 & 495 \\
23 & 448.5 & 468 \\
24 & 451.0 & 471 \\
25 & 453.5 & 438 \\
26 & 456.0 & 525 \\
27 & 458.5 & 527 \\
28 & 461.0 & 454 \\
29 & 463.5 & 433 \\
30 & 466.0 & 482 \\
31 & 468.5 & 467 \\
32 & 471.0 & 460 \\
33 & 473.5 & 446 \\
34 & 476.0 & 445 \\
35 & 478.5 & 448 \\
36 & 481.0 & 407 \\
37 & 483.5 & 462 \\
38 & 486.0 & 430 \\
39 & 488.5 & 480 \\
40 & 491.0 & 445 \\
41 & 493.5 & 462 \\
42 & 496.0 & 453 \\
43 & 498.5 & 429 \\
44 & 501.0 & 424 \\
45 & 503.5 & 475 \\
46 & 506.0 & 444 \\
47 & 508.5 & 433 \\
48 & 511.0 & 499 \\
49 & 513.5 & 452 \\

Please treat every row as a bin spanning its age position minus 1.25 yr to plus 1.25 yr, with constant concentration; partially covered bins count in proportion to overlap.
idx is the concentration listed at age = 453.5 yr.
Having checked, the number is 438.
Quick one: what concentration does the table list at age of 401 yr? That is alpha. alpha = 398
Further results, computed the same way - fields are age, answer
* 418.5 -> 377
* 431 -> 413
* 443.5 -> 456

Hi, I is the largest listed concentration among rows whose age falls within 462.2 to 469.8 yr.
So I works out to 482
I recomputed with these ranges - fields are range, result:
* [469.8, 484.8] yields 462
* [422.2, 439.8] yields 492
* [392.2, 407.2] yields 473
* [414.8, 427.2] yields 406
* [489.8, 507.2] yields 475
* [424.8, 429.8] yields 334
